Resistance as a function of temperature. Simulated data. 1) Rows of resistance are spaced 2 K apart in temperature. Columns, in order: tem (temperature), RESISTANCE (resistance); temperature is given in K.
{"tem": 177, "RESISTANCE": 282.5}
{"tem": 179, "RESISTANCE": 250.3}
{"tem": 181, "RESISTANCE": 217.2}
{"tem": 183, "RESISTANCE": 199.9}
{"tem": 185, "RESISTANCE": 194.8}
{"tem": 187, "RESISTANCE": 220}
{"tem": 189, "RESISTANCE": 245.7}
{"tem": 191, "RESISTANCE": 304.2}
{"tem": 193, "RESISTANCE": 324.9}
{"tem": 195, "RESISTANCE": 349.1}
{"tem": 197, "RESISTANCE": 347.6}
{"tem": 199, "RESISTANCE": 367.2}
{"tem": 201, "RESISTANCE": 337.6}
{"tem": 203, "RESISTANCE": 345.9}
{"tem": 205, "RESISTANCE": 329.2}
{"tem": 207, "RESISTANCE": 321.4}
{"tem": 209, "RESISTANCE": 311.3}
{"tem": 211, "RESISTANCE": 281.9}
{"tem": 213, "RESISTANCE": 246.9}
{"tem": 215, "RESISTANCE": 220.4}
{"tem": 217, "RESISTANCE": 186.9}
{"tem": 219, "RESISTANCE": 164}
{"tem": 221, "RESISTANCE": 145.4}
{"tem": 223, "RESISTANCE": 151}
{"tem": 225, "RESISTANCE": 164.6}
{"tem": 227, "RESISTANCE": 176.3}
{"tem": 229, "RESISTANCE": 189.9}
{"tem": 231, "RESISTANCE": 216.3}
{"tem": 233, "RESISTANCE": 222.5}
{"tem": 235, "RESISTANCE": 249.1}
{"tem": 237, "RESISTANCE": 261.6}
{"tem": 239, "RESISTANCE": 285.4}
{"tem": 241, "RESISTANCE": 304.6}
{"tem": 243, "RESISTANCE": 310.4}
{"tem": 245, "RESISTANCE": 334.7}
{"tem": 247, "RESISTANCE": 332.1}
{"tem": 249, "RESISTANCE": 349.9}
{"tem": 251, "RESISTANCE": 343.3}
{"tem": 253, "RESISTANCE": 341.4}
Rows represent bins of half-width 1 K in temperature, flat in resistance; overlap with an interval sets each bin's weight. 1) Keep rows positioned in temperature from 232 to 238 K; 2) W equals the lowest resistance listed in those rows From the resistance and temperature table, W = 222.5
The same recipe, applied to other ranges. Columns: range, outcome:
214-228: 145.4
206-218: 186.9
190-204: 304.2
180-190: 194.8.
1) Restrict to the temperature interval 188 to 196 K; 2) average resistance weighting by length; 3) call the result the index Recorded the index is 306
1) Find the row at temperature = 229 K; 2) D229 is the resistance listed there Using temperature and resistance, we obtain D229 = 189.9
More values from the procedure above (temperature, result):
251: 343.3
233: 222.5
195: 349.1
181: 217.2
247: 332.1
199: 367.2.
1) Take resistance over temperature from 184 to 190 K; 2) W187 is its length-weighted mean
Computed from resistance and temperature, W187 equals 220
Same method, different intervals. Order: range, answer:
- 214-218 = 204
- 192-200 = 347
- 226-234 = 201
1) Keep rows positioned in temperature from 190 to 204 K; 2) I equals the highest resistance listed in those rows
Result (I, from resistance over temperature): 367.2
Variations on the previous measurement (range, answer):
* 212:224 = 246.9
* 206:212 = 321.4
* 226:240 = 285.4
